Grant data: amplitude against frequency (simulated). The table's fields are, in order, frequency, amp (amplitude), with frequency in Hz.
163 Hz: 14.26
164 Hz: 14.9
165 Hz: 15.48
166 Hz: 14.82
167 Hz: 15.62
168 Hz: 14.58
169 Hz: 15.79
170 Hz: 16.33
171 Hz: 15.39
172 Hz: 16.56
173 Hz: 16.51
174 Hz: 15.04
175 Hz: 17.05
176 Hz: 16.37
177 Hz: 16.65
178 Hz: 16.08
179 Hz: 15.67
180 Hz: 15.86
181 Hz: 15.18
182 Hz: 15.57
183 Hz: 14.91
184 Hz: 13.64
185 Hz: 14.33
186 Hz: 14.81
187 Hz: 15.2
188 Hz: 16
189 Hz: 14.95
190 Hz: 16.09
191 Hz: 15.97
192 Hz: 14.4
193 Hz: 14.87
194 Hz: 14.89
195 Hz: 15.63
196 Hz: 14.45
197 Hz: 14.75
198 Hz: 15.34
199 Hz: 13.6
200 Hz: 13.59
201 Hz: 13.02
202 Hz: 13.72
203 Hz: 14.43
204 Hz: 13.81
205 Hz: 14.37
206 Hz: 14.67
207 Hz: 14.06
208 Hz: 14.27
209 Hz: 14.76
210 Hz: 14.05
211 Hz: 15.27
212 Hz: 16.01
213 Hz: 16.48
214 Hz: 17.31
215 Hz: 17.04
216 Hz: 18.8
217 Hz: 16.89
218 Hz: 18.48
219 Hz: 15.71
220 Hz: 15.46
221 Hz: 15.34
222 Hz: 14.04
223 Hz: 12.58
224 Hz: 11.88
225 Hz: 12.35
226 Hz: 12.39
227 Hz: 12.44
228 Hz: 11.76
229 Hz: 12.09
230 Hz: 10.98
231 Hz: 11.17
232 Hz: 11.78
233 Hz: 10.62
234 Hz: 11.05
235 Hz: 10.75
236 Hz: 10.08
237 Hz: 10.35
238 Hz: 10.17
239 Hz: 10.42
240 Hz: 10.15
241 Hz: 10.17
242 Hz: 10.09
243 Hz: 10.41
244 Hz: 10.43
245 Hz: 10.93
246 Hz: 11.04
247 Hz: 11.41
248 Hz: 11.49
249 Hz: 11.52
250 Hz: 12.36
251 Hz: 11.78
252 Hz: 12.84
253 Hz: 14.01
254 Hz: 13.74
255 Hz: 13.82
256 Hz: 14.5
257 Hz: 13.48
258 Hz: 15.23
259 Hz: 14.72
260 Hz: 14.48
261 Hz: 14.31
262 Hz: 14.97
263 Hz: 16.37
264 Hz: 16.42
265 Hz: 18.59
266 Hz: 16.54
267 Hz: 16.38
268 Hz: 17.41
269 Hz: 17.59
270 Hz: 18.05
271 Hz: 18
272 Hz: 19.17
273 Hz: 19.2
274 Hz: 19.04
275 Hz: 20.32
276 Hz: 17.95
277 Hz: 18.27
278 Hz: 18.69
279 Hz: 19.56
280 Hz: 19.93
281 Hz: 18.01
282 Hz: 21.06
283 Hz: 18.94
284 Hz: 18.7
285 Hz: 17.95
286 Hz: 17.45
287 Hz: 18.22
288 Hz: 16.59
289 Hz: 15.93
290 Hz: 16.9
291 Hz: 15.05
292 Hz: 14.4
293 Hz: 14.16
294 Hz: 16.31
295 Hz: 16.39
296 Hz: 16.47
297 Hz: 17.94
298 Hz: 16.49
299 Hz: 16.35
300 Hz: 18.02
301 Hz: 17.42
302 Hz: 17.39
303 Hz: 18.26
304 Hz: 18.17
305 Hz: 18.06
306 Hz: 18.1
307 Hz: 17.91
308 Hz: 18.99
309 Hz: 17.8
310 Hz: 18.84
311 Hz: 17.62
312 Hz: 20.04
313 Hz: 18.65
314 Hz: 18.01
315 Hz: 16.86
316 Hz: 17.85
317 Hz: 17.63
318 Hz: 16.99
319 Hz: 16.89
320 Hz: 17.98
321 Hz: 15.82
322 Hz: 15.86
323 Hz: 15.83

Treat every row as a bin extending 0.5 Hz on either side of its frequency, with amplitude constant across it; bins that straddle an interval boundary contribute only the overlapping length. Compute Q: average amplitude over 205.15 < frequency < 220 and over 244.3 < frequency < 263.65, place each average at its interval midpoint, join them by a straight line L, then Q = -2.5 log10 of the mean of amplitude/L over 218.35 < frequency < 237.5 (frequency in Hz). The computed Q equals 0.21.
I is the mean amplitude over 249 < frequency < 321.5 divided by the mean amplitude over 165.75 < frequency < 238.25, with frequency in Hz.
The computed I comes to 1.17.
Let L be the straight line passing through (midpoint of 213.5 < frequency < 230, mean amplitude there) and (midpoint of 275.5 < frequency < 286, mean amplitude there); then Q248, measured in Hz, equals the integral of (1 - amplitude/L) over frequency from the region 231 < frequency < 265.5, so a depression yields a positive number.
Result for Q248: 8.5 Hz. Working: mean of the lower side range 14.5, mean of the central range 12.5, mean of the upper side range 18.8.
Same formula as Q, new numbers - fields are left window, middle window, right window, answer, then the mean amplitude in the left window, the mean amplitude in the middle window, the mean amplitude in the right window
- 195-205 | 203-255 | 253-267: 0.127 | 14.2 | 13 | 15.2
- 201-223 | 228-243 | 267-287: 0.469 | 15.4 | 10.7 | 18.6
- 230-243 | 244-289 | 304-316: -0.168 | 10.6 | 16.1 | 18.2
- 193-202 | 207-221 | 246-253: -0.181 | 14.4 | 16.1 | 12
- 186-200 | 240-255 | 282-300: 0.352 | 15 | 11.6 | 16.9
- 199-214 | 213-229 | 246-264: -0.040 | 14.5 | 14.8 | 13.6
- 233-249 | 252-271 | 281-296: -0.163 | 10.6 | 15.6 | 17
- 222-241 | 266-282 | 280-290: -0.110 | 11.3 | 18.5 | 18.1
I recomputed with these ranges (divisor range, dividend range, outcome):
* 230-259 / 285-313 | 1.48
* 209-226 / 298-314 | 1.17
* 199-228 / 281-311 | 1.18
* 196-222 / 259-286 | 1.17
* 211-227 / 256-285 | 1.14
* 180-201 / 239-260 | 0.82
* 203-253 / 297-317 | 1.38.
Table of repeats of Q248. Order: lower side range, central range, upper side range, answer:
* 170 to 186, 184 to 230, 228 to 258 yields -2.9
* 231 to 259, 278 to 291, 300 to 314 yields -1.9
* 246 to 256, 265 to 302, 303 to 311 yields -4.5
